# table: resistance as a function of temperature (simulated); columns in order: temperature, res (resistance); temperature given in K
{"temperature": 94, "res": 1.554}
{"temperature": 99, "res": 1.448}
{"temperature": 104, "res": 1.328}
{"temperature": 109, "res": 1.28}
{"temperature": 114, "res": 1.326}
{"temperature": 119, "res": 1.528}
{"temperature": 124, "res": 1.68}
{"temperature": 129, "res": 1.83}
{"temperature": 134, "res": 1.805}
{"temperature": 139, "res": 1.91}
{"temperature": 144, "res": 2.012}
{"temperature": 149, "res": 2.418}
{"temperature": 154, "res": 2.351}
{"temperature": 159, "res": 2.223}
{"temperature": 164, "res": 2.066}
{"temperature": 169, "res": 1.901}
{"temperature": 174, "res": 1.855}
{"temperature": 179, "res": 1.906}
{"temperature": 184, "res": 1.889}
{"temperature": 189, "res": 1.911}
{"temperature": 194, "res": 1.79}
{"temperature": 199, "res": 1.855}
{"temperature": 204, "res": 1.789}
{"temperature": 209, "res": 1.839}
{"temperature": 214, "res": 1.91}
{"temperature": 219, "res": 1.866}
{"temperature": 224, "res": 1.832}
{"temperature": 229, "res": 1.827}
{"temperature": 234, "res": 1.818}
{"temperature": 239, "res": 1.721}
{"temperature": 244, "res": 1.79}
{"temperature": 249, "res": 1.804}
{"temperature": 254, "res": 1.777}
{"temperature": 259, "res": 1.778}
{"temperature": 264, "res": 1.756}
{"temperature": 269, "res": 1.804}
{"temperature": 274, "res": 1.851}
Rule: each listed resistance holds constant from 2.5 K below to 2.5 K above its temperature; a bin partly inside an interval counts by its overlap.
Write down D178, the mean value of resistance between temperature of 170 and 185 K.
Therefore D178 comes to 1.88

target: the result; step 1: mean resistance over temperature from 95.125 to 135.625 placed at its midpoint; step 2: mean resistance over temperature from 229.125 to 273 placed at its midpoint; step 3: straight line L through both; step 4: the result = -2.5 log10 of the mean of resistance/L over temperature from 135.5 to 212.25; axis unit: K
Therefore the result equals -0.21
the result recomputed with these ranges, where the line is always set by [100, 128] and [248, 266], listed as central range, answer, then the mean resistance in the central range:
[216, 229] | -0.091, 1.85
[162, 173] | -0.240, 1.96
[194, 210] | -0.106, 1.82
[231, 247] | -0.026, 1.78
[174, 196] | -0.163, 1.87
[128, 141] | -0.228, 1.85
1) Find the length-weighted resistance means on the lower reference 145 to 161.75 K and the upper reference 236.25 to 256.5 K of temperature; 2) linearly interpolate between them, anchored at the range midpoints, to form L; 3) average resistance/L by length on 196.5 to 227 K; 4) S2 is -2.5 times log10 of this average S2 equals 0.07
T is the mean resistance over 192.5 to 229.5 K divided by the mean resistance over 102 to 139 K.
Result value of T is 1.17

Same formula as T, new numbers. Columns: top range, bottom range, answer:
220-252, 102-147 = 1.09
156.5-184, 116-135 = 1.17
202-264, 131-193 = 0.90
